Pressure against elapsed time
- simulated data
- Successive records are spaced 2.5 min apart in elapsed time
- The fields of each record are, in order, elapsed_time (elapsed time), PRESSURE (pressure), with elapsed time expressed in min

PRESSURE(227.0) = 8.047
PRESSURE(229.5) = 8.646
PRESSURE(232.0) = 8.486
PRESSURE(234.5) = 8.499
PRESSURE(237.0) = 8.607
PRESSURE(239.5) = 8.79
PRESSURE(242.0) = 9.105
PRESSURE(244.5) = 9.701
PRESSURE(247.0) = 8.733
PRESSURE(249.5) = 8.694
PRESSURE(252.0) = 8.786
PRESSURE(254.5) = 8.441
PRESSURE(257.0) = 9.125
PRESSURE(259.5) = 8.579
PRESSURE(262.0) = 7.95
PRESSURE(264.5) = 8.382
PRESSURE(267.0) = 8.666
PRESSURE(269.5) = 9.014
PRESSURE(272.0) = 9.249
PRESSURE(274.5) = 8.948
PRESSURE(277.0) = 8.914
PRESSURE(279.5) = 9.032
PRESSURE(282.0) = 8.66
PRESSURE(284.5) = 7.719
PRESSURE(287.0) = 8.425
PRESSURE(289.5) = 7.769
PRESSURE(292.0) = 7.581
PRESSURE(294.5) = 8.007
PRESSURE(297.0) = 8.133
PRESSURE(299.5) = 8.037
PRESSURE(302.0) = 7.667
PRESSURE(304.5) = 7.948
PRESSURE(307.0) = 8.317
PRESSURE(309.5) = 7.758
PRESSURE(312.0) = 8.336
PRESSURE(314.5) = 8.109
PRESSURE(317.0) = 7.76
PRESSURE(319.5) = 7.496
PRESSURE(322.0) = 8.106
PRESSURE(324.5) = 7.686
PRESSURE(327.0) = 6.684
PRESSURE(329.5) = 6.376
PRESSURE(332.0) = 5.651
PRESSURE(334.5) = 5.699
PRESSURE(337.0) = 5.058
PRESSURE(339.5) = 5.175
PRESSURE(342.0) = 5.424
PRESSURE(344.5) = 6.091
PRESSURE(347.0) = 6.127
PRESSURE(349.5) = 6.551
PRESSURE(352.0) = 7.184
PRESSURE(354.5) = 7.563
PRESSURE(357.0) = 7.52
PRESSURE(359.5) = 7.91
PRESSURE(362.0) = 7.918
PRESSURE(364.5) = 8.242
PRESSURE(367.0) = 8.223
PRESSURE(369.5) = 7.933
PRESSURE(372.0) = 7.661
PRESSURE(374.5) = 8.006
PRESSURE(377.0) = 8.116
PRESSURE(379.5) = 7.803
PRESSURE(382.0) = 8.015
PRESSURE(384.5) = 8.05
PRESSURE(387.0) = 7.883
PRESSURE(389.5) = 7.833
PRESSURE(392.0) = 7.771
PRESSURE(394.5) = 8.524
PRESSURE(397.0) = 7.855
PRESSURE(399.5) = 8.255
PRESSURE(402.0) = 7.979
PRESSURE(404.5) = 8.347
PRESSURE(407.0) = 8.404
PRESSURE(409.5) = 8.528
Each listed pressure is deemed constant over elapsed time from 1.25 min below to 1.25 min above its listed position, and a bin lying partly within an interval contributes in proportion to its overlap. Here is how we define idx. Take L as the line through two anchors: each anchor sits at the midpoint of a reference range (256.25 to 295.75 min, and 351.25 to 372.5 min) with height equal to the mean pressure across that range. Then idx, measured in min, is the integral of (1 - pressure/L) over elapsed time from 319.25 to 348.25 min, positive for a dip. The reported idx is 6.4 min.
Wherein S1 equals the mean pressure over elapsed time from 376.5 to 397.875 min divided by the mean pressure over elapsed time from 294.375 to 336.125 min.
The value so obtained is 1.07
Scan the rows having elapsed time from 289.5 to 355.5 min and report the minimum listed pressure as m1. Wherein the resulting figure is 5.058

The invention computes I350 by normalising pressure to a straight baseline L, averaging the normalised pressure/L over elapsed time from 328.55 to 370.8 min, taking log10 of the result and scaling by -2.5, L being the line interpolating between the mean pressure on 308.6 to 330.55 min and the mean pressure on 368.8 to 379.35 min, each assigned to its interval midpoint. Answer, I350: 0.16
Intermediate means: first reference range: 7.6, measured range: 6.75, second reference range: 7.92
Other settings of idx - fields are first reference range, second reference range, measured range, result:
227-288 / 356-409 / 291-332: 3.5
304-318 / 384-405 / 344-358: 2.1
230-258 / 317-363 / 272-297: -1.4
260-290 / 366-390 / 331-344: 4.4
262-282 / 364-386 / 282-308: 1.9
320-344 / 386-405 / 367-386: -1.2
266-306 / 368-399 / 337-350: 3.8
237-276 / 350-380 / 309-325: 0.7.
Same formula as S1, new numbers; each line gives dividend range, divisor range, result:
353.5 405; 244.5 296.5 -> 0.93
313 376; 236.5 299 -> 0.82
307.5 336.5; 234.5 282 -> 0.82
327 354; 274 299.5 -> 0.73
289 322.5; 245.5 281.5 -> 0.91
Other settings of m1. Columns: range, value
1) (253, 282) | 7.95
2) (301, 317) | 7.667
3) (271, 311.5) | 7.581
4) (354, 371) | 7.52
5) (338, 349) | 5.175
